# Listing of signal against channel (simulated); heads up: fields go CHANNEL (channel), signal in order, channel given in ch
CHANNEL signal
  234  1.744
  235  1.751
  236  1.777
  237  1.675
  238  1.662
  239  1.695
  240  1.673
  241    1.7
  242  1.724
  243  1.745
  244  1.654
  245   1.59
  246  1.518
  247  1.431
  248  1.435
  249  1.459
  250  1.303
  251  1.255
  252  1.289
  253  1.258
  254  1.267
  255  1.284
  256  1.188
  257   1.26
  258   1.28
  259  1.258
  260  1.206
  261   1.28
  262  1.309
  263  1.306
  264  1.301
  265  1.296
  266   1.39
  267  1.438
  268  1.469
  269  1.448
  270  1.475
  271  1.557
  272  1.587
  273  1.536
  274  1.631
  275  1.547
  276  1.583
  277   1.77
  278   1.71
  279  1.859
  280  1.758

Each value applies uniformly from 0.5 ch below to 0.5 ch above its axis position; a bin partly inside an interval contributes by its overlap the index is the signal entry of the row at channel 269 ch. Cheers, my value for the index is 1.448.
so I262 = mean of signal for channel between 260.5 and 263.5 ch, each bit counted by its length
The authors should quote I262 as 1.3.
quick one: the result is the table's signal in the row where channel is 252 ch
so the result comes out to 1.289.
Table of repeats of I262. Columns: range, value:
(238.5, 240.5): 1.68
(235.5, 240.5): 1.7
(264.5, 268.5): 1.4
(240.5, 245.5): 1.68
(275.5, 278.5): 1.69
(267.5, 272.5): 1.51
